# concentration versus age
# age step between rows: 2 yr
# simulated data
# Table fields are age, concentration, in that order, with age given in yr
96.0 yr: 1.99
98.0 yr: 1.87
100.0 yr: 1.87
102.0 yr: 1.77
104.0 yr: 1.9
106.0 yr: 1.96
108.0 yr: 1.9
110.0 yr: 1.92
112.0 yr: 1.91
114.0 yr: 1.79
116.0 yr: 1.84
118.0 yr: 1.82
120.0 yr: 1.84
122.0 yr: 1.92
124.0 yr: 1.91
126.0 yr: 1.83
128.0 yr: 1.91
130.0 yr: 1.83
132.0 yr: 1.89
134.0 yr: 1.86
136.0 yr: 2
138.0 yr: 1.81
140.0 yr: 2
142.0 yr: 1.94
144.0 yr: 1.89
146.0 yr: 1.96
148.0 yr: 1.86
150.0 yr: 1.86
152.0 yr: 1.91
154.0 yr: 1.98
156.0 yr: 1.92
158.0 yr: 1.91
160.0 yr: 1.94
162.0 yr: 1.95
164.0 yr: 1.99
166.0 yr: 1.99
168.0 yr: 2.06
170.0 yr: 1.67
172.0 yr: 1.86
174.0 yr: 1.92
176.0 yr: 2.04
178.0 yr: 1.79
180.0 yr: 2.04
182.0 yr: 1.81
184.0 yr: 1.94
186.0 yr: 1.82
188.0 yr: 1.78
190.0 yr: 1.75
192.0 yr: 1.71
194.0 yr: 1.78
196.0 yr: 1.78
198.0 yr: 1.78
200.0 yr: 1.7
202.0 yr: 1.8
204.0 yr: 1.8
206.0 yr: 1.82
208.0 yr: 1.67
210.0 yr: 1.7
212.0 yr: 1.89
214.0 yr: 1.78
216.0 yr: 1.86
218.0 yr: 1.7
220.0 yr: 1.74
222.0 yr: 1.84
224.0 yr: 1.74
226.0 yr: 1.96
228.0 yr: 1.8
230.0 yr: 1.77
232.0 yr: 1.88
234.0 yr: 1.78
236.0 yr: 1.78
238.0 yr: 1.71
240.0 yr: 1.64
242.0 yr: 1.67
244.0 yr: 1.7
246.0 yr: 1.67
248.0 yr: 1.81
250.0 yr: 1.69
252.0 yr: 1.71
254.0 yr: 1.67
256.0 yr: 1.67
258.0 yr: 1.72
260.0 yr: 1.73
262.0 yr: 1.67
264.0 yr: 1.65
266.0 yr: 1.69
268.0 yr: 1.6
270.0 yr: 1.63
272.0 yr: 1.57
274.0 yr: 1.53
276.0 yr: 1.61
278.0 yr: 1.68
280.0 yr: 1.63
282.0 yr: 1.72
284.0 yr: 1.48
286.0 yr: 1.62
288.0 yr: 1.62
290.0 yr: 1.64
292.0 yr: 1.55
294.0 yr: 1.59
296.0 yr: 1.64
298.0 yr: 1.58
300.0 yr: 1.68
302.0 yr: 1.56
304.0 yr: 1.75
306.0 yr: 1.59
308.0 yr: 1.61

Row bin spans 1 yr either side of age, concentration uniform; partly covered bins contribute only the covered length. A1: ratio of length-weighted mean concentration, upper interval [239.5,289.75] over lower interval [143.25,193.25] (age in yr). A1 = 0.87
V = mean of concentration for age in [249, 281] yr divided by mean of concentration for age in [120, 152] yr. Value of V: 0.87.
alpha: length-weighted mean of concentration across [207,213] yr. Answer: 1.75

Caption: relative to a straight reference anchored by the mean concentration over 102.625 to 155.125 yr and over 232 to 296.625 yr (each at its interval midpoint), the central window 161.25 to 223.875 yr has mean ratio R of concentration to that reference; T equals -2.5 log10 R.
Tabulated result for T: -0.03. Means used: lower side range 1.89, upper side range 1.66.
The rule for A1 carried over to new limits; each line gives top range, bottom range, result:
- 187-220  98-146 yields 0.94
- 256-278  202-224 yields 0.92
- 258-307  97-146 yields 0.86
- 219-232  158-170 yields 0.93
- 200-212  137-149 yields 0.92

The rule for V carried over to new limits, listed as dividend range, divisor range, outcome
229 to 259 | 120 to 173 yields 0.90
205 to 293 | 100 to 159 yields 0.90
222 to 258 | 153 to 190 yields 0.92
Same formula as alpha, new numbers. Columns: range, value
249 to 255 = 1.69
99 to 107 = 1.88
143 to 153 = 1.9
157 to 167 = 1.96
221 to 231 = 1.82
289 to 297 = 1.6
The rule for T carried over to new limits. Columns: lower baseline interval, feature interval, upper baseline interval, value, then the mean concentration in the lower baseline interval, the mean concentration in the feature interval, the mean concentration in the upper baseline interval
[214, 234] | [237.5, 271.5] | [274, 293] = 0.02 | 1.81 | 1.68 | 1.61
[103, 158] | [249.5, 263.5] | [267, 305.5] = -0.02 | 1.9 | 1.69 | 1.61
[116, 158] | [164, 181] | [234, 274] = -0.05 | 1.9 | 1.93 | 1.68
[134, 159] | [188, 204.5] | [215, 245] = 0.04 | 1.92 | 1.76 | 1.77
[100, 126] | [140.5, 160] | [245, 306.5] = -0.06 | 1.87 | 1.92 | 1.64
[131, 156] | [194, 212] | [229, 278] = 0.02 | 1.91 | 1.77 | 1.69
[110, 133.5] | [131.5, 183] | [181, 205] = -0.05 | 1.87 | 1.92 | 1.79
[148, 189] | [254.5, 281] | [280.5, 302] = 0.01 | 1.91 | 1.65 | 1.61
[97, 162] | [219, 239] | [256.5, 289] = -0.05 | 1.89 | 1.8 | 1.63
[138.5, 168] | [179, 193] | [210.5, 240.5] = 0.02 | 1.94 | 1.84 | 1.79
